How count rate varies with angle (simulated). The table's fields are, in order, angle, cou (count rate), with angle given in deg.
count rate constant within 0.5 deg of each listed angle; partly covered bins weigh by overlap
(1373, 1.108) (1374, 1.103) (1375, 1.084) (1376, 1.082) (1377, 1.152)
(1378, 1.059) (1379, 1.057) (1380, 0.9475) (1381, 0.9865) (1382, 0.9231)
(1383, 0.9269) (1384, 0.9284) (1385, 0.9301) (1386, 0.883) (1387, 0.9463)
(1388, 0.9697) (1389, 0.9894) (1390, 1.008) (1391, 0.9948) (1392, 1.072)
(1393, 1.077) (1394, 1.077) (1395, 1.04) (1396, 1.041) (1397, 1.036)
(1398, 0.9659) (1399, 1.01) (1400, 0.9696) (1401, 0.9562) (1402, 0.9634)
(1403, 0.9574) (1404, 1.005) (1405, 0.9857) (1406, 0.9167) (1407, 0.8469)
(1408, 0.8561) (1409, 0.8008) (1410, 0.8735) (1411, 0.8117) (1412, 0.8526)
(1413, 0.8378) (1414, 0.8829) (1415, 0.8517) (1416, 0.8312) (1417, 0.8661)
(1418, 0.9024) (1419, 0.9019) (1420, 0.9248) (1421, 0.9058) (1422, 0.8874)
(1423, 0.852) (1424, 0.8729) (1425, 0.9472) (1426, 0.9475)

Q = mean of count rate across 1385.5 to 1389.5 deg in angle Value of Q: 0.947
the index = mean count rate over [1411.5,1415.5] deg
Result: 0.856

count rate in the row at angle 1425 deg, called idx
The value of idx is 0.9472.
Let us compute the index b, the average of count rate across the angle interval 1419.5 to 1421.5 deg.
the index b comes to 0.915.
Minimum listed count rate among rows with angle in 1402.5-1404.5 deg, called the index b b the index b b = 0.9574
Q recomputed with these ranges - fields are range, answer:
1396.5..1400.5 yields 0.995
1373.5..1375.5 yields 1.09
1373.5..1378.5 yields 1.1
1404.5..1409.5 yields 0.881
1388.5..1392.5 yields 1.02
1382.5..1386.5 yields 0.917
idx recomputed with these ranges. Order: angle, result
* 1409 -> 0.8008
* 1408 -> 0.8561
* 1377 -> 1.152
